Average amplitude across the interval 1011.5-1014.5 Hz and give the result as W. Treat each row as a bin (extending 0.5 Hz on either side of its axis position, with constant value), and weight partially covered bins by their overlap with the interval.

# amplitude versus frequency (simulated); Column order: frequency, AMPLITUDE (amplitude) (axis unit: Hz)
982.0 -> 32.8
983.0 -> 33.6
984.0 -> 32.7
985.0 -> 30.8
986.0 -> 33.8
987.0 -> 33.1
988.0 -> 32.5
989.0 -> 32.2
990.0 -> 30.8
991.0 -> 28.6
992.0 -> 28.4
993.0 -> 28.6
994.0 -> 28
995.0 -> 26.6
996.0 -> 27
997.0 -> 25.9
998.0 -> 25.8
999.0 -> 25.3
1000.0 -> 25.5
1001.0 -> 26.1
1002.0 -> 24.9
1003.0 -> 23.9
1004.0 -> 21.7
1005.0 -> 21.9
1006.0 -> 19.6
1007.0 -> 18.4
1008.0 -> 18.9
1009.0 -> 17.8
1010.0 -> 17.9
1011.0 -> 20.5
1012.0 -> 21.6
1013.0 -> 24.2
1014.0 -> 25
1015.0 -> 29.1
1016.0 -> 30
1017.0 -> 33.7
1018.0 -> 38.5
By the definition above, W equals 23.6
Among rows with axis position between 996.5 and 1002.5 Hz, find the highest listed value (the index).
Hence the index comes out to 26.1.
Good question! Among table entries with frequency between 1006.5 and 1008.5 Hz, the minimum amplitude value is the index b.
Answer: 18.4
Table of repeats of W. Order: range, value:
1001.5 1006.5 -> 22.4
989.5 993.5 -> 29.1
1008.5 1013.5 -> 20.4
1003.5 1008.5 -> 20.1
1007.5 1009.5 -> 18.4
